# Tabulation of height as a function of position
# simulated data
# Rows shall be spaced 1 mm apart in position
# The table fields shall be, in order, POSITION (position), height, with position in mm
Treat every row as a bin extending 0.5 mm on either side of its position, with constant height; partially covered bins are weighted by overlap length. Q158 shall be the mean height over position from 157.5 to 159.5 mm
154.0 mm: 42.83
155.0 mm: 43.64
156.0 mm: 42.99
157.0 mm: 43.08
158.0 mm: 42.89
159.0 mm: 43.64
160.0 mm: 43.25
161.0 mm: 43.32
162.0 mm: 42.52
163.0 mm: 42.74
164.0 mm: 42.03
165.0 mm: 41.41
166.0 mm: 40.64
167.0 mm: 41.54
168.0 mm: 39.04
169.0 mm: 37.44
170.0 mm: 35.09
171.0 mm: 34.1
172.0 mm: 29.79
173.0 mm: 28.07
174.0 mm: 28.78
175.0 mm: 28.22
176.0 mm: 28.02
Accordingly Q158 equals 43.3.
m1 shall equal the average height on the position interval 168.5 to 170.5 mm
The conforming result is 36.3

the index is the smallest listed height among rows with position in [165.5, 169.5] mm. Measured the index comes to 37.44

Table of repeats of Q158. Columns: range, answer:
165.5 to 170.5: 38.8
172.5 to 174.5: 28.4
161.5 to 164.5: 42.4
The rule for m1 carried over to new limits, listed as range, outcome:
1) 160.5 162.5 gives 42.9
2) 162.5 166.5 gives 41.7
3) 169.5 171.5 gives 34.6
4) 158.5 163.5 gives 43.1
